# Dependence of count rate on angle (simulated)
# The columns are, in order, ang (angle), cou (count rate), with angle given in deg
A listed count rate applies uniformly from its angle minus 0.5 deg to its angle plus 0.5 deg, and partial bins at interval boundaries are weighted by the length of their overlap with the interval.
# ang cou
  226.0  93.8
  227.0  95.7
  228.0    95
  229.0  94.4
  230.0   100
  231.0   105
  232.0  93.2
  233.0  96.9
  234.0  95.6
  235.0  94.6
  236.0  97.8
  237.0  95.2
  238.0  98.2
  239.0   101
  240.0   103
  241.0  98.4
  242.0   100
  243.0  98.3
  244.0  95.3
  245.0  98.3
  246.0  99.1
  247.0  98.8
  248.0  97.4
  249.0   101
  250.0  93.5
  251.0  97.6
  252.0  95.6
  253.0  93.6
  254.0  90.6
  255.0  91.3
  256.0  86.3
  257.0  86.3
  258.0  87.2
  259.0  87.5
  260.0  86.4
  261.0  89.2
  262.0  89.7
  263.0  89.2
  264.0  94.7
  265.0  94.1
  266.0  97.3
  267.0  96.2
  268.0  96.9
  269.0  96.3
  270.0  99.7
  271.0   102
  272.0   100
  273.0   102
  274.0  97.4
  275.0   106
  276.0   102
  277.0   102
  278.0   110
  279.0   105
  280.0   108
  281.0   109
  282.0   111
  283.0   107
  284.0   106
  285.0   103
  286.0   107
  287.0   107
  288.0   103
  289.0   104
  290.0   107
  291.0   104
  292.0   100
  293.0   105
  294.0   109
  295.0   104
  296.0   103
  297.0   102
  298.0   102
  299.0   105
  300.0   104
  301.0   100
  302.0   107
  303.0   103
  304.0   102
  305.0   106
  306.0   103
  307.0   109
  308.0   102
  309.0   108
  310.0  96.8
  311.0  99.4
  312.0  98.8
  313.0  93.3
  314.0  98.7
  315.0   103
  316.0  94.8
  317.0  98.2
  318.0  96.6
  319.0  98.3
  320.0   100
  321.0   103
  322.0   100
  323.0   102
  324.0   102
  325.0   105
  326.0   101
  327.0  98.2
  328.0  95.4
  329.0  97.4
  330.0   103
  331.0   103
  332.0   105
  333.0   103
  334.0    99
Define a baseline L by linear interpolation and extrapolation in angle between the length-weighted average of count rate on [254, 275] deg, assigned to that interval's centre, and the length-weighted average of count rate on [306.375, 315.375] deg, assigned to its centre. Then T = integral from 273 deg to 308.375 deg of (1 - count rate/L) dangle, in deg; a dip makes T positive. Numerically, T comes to -2.5 deg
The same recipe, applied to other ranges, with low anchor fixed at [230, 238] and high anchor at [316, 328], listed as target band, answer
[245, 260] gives 0.7 deg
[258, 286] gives -0.3 deg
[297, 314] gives -0.5 deg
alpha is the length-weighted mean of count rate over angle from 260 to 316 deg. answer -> 102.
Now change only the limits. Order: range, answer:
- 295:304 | 103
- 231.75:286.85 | 97.9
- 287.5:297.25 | 104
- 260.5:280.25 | 98.8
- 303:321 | 101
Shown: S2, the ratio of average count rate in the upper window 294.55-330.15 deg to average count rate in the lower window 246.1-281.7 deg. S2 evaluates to 1.05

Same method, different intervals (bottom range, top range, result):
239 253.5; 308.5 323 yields 1.01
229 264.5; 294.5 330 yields 1.07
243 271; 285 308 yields 1.11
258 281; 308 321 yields 1.01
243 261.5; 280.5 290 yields 1.14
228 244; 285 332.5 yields 1.04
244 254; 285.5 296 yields 1.08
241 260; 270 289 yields 1.11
